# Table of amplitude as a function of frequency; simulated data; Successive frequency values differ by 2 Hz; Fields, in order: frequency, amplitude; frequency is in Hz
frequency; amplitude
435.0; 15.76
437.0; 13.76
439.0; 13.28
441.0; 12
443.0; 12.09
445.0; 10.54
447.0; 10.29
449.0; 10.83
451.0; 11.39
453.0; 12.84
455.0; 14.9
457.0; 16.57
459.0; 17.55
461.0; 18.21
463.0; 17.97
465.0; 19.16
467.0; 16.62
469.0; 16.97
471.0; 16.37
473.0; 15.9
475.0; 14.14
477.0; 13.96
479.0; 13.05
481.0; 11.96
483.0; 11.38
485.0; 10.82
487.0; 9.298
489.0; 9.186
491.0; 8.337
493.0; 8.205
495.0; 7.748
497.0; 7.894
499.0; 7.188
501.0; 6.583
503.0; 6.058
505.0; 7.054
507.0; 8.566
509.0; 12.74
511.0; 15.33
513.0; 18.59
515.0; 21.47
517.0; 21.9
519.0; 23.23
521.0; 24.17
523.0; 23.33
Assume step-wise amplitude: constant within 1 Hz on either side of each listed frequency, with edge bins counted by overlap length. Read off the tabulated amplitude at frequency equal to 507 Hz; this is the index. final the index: 8.566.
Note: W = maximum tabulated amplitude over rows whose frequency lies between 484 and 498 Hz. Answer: 10.82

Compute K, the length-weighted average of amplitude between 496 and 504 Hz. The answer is 6.93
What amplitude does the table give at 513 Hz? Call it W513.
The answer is 18.59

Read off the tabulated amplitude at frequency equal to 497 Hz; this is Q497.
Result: 7.894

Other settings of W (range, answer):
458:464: 18.21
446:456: 14.9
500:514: 18.59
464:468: 19.16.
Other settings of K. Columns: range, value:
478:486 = 11.8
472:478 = 14.7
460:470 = 17.8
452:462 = 16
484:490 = 9.77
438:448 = 11.6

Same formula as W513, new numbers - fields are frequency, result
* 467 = 16.62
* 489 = 9.186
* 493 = 8.205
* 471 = 16.37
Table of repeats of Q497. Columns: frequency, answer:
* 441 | 12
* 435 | 15.76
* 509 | 12.74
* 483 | 11.38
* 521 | 24.17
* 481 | 11.96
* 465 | 19.16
